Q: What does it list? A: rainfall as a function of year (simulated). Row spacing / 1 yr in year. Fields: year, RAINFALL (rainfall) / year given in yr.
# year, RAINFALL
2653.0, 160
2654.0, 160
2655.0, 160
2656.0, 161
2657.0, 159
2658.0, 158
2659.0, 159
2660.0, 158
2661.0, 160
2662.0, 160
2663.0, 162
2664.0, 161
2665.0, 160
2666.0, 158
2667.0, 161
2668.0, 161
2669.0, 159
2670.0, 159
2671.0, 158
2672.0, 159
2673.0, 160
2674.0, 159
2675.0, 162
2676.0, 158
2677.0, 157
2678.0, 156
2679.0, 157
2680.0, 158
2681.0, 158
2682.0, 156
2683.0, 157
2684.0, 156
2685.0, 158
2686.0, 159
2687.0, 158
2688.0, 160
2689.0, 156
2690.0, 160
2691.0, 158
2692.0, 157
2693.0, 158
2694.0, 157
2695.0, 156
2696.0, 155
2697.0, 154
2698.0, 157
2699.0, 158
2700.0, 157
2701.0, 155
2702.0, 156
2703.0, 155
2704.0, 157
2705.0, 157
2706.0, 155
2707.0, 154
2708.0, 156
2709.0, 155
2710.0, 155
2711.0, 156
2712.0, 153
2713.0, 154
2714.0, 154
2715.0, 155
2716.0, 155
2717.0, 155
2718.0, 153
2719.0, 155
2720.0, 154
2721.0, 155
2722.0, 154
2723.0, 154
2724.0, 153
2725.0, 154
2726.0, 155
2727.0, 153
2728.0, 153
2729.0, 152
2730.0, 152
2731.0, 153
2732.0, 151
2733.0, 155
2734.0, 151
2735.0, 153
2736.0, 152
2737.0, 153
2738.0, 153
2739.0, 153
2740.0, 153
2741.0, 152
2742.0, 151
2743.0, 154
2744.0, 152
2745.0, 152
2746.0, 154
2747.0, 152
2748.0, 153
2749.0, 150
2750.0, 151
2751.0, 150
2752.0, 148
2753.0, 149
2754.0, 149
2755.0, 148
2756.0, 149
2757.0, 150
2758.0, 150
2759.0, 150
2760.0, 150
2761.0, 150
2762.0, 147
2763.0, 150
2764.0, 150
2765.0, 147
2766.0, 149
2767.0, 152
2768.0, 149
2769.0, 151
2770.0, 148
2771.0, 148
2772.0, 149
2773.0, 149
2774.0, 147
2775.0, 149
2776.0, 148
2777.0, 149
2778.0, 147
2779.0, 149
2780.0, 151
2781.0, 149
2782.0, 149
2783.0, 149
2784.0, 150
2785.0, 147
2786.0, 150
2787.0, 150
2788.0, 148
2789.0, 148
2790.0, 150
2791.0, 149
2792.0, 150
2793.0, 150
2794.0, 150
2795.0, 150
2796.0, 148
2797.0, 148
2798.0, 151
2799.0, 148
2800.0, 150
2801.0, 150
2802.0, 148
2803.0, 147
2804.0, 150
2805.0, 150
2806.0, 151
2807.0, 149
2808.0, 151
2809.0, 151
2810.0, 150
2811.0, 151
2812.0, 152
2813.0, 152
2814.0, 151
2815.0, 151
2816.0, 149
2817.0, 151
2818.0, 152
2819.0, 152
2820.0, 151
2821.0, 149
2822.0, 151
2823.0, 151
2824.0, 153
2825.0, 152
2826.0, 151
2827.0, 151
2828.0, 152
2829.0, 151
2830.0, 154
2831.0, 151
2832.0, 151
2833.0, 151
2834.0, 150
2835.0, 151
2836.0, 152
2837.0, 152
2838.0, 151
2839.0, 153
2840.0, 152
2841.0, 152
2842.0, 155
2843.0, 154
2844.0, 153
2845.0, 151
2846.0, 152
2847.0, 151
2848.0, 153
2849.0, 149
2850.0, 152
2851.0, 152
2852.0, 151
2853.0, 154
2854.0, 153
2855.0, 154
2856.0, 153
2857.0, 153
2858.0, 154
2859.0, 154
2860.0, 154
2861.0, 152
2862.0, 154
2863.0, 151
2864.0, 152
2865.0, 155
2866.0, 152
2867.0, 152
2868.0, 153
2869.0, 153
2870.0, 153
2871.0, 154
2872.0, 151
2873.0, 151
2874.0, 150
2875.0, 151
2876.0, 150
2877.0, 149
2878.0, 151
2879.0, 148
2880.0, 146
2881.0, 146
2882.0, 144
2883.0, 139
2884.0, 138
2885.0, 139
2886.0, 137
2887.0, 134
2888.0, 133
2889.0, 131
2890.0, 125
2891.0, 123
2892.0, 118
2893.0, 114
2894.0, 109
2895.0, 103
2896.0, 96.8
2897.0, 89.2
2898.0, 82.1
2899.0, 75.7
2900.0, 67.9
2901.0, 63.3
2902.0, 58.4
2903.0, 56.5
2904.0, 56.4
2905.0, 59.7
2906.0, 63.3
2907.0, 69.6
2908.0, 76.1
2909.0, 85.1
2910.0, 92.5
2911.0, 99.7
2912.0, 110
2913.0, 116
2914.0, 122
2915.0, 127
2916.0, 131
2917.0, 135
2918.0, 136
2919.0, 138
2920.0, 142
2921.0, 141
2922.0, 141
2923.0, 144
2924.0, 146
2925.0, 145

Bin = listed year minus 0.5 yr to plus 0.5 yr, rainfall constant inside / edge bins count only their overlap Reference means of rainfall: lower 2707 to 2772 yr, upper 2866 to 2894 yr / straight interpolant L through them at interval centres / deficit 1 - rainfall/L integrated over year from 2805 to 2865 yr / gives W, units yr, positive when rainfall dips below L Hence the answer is -2.87 yr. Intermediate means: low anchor 152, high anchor 142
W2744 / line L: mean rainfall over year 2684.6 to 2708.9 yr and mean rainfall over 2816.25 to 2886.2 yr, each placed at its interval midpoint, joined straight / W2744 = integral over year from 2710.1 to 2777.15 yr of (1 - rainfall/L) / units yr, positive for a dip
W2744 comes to 1.49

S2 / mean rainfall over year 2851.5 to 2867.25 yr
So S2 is 153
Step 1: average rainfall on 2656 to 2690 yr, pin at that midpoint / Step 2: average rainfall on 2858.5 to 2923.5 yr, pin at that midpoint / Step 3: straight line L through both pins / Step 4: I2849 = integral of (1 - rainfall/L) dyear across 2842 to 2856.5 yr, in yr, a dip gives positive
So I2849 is -2.44 yr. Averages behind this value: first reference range 159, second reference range 124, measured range 152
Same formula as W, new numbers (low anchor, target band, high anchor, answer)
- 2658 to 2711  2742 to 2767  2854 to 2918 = -0.70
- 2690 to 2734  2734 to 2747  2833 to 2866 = 0.15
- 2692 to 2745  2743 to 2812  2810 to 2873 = 1.63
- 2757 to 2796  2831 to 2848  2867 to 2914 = -2.75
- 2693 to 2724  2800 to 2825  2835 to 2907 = -1.57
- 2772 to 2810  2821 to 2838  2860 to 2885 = -0.23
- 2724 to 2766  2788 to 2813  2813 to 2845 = 0.30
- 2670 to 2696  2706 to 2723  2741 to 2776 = 0.00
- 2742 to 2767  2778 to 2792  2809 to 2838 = 0.15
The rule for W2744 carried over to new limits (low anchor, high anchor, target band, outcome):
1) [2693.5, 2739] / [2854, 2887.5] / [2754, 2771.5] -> 0.41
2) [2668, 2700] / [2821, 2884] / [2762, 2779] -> 0.62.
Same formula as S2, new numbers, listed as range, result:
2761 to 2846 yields 150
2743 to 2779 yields 150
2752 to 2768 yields 149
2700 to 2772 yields 152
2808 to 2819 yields 151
